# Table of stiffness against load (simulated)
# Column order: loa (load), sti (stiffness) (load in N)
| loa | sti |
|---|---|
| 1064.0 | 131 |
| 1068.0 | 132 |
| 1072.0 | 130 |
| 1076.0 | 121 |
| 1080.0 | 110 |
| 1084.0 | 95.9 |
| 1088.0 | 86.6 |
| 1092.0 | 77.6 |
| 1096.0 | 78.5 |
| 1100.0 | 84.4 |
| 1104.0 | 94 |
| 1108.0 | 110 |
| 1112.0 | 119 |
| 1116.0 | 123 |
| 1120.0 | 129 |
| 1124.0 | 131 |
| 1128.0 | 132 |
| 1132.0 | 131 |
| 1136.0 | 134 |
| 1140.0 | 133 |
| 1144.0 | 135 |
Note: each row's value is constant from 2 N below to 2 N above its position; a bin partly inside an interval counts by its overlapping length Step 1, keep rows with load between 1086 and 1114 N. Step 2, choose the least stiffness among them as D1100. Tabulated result 77.6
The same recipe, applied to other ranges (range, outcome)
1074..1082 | 110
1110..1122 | 119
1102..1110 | 94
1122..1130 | 131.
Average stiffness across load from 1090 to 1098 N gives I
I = 78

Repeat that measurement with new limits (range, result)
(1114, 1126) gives 128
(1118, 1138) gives 131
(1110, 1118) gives 121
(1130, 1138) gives 132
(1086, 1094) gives 82.1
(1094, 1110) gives 91.7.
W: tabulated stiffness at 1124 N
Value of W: 131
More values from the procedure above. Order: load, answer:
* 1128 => 132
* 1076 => 121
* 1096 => 78.5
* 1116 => 123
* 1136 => 134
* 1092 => 77.6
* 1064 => 131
